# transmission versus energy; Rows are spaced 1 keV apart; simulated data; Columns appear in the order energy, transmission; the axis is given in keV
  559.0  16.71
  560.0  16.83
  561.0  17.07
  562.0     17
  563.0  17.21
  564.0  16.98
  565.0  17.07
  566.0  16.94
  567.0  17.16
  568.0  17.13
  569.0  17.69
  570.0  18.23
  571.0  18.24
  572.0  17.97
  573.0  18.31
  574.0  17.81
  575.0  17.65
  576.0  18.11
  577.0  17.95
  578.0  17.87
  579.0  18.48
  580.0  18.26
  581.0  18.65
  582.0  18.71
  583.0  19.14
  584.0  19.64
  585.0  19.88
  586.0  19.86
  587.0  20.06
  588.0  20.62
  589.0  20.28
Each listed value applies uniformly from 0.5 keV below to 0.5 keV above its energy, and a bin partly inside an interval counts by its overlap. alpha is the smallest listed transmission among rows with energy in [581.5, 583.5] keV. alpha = 18.71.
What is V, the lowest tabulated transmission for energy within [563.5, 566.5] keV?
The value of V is 16.94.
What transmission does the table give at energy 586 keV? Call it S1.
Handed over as 19.86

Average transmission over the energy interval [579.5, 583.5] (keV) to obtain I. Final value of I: 18.7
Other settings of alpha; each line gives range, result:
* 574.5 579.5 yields 17.65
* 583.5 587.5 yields 19.64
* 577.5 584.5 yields 17.87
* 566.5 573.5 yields 17.13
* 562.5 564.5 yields 16.98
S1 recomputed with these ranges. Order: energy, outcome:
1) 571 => 18.24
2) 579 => 18.48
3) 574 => 17.81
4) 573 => 18.31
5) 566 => 16.94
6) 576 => 18.11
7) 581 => 18.65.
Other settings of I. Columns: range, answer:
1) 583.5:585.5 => 19.8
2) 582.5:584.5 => 19.4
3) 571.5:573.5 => 18.1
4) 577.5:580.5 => 18.2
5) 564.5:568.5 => 17.1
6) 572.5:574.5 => 18.1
